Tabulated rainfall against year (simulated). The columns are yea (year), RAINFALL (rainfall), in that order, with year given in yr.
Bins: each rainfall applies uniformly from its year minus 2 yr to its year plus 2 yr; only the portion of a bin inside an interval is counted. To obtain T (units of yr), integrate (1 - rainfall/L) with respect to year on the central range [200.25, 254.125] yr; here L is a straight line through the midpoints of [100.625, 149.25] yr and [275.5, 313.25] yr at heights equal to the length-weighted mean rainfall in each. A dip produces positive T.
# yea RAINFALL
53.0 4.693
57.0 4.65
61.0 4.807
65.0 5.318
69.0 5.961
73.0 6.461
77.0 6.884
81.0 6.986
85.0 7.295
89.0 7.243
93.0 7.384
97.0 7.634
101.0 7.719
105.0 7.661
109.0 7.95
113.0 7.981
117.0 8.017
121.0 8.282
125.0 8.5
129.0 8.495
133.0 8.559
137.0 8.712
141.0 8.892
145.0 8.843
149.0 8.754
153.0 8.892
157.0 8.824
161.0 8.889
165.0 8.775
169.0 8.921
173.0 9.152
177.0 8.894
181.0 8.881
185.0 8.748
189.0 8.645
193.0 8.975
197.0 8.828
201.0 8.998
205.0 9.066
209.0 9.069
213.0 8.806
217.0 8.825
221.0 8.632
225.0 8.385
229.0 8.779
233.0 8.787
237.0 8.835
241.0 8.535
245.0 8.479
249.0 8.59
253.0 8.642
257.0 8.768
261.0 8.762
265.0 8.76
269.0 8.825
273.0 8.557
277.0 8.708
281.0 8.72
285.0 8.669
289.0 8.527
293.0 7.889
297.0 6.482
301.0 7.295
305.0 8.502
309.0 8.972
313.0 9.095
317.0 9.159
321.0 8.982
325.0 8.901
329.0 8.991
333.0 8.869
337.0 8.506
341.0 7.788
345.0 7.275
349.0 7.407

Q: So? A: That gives -2.98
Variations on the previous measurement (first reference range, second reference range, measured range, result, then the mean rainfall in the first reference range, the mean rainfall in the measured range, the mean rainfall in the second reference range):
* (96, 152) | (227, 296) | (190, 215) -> -1.4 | 8.31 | 8.94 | 8.61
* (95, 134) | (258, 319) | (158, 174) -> -1.4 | 8.07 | 8.91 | 8.47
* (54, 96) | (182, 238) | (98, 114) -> -2.2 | 6.29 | 7.81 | 8.81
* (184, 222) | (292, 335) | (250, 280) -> -0.2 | 8.87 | 8.71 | 8.48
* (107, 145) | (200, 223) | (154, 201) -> -0.9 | 8.4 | 8.87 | 8.9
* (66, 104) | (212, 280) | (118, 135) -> -2.2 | 7.03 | 8.43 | 8.69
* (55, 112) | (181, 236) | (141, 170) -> -3.3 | 6.73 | 8.84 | 8.81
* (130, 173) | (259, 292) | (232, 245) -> 0.1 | 8.81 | 8.68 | 8.67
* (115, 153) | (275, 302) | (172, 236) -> -3.7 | 8.58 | 8.84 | 8.07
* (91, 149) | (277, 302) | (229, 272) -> -3.4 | 8.21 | 8.7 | 8.02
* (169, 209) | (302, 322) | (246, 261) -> 0.4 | 8.92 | 8.67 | 8.86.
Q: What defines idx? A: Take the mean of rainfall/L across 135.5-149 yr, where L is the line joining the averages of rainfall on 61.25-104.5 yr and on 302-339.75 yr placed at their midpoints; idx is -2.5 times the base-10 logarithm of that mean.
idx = -0.20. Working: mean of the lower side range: 6.83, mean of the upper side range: 8.82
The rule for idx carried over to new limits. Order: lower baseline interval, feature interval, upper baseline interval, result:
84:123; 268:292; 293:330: -0.038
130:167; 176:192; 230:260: -0.007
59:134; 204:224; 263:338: -0.106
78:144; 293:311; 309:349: 0.090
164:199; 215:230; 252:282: 0.019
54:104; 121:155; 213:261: -0.185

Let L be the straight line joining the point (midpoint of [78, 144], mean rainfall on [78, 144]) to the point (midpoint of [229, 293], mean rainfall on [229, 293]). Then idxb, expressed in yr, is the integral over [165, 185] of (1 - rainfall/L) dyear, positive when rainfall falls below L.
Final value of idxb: -1.6 yr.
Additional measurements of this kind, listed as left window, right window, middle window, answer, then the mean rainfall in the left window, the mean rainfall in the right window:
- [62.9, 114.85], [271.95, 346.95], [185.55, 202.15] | -2.4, 7.11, 8.41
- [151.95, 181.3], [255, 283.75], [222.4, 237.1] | 0.2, 8.91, 8.73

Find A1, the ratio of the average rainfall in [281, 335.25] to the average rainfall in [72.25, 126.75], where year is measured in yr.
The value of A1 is 1.12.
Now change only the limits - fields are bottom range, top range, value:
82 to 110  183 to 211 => 1.18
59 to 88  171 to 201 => 1.41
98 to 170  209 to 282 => 1.03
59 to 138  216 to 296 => 1.17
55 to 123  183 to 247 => 1.26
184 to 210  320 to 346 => 0.95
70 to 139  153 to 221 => 1.15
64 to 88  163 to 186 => 1.36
